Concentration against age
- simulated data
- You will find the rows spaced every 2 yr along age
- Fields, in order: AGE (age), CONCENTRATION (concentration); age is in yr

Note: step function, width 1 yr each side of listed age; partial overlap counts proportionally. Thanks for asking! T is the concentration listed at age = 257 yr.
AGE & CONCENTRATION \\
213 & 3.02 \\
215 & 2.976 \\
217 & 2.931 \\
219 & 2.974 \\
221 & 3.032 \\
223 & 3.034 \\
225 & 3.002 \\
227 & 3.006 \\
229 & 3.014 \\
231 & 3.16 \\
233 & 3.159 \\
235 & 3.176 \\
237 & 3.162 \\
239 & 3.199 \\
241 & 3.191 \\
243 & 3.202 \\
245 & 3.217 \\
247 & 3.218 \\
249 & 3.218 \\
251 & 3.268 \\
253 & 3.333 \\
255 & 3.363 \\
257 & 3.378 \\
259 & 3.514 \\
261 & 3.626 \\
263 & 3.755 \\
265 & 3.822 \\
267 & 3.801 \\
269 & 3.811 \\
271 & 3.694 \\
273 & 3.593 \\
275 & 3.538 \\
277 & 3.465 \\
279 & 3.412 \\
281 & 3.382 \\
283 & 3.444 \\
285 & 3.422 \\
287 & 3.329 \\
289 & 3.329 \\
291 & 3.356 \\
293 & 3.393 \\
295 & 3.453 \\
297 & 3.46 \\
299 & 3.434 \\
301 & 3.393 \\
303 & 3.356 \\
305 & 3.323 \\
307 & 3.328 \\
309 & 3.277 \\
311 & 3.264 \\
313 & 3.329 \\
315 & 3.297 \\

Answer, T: 3.378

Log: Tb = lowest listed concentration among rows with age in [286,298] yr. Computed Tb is 3.329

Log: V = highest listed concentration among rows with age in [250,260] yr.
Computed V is 3.514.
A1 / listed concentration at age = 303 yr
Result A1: 3.356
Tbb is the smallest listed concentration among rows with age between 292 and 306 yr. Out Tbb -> 3.323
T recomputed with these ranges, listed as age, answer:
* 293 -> 3.393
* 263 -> 3.755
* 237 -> 3.162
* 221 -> 3.032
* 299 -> 3.434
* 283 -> 3.444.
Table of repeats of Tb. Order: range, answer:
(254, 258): 3.363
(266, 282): 3.382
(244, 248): 3.217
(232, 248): 3.159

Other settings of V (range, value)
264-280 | 3.822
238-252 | 3.268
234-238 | 3.176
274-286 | 3.538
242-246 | 3.217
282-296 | 3.453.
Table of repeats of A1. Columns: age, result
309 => 3.277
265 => 3.822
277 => 3.465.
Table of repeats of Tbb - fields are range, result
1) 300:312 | 3.264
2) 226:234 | 3.006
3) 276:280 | 3.412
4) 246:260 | 3.218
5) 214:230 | 2.931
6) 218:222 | 2.974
